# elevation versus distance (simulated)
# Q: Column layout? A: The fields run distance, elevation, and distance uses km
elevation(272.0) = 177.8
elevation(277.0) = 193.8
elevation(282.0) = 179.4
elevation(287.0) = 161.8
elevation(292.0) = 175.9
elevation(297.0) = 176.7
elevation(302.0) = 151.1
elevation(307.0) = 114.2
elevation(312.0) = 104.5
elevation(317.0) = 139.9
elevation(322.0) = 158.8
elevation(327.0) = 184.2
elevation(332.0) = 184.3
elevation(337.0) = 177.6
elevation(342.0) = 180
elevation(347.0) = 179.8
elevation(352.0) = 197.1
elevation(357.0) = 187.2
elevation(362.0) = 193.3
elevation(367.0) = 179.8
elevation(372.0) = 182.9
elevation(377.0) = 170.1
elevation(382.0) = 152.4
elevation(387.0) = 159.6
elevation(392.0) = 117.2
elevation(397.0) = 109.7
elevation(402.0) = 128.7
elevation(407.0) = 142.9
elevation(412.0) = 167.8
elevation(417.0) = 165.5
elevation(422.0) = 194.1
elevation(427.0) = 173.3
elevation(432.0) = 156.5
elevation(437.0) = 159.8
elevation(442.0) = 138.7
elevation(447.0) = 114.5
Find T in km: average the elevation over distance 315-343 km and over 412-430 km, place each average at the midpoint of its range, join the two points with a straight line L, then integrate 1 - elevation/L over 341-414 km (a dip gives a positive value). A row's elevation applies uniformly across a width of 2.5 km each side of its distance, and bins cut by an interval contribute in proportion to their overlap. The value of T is 4.4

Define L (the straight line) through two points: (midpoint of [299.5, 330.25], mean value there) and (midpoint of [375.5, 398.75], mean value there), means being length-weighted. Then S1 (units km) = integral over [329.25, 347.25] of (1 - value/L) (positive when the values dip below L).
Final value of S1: -4.78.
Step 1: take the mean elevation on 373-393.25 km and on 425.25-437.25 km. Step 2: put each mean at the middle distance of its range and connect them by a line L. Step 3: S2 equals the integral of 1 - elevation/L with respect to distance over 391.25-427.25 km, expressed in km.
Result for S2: 2.1 km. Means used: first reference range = 154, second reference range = 163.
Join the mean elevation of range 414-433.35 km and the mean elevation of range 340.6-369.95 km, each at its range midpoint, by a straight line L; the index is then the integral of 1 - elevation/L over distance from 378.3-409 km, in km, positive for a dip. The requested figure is 7.33 km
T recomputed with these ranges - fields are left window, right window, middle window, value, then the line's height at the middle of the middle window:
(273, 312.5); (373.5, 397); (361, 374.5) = -3.1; 150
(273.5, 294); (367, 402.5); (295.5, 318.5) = 4.8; 171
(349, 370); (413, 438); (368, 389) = 1.9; 184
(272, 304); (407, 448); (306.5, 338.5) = 3.1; 170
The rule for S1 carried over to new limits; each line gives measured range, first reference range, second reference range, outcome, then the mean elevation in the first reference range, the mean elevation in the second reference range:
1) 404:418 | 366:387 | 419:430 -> 1.7 km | 169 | 182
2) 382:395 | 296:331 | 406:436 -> 1.7 km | 147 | 168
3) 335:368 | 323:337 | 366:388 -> -1.9 km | 180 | 169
